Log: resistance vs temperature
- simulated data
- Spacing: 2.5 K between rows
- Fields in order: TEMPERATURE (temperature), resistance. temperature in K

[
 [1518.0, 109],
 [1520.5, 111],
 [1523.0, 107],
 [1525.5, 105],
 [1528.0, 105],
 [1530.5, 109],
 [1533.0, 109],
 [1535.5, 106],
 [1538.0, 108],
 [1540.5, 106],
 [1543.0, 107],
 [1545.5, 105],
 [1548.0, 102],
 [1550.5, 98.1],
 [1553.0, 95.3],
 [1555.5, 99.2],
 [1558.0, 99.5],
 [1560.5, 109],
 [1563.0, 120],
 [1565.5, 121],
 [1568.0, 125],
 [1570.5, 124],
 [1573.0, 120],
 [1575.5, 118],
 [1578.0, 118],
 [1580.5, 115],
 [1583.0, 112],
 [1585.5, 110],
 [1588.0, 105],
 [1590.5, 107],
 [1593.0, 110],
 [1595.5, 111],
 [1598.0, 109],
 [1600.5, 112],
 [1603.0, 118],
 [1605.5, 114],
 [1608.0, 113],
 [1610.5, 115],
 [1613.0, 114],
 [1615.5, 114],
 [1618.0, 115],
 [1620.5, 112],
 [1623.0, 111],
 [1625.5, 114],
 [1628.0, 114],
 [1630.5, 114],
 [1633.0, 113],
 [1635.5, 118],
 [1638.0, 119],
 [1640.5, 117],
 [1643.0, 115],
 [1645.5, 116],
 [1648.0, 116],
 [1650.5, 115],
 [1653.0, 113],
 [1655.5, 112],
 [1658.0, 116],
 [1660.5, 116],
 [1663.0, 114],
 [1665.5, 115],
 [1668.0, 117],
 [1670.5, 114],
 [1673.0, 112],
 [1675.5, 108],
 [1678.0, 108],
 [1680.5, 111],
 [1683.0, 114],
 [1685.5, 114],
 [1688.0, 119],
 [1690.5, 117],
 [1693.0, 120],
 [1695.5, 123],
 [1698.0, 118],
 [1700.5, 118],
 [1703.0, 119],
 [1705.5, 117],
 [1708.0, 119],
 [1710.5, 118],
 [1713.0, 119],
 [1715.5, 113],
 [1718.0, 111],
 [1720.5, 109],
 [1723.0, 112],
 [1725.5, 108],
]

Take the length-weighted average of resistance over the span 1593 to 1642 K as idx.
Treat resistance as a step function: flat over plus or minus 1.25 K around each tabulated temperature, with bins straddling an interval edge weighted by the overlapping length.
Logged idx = 114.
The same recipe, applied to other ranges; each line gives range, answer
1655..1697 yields 115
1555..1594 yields 114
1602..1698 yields 115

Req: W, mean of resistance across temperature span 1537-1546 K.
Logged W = 107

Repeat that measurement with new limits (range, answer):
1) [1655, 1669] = 115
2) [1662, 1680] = 112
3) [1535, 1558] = 103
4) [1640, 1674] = 115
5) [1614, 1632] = 113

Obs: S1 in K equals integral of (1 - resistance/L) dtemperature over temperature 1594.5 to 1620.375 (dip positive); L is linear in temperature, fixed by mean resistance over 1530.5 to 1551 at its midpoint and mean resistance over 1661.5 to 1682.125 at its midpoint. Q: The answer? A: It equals -1.0 K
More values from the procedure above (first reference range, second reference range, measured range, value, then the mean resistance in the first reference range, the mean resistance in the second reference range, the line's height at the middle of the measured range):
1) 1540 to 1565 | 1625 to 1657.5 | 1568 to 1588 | -1.7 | 105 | 115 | 108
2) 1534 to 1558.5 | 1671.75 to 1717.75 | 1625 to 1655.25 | -1.2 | 103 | 116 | 111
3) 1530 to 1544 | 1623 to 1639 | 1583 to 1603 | 0.4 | 107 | 115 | 112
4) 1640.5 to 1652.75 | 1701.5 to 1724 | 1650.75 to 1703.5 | 0.1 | 115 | 115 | 115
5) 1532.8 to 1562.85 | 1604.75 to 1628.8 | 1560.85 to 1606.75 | -2.5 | 104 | 114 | 109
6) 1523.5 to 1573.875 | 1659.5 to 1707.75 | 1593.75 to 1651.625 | -1.0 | 109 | 116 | 112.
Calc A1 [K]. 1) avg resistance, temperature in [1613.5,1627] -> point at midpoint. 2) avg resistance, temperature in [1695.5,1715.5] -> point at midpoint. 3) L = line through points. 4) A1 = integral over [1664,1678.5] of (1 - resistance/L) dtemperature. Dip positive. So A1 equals 0.5 K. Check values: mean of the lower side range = 113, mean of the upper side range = 118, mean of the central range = 113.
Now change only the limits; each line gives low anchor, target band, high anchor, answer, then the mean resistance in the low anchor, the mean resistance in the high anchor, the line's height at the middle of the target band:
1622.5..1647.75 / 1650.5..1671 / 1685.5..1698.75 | 0.39 K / 115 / 119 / 117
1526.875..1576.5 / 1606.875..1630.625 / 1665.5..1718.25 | -0.26 K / 109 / 116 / 112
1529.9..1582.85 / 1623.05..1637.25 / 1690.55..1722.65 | -0.12 K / 110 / 117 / 113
